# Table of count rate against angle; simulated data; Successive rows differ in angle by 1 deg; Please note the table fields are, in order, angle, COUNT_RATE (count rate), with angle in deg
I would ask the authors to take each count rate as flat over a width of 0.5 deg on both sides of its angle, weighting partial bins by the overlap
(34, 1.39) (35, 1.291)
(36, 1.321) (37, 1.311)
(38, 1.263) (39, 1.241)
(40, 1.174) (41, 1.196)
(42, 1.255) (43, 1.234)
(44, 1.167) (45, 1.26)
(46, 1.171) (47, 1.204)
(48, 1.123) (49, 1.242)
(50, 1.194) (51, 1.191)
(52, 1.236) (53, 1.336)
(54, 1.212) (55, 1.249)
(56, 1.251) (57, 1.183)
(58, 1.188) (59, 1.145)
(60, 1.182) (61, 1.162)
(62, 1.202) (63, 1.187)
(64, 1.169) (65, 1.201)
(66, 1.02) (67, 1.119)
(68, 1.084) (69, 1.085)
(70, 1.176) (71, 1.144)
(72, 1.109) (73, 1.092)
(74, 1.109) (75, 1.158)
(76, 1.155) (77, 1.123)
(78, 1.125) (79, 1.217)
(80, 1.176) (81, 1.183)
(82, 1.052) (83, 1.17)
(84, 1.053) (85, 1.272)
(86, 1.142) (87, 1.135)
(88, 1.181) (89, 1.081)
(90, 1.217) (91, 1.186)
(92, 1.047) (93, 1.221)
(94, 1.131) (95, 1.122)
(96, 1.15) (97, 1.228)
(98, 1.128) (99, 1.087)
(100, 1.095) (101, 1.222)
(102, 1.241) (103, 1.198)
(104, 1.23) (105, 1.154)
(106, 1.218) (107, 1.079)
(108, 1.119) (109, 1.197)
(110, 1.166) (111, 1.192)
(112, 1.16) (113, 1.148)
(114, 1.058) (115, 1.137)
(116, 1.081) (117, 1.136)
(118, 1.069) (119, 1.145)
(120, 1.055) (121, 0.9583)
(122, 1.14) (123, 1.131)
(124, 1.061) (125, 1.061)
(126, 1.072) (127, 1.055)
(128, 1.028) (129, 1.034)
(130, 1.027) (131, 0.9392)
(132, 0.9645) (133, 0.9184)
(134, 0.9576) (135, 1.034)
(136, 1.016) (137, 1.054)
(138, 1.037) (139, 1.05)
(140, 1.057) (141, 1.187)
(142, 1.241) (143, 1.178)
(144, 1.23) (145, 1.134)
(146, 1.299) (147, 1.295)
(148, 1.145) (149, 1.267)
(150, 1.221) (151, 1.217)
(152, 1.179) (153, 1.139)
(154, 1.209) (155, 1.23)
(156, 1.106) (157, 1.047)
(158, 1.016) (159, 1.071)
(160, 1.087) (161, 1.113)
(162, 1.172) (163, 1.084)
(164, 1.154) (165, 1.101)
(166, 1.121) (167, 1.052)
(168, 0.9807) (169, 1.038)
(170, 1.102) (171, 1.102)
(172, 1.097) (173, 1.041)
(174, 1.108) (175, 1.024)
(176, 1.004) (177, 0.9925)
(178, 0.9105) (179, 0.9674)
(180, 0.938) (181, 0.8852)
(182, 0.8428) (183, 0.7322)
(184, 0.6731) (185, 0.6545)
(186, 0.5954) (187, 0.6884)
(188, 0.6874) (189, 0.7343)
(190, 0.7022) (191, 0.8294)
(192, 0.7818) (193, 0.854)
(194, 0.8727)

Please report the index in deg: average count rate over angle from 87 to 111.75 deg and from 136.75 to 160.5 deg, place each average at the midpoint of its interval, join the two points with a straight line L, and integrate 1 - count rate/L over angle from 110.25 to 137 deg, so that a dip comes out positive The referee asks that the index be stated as 2.24 deg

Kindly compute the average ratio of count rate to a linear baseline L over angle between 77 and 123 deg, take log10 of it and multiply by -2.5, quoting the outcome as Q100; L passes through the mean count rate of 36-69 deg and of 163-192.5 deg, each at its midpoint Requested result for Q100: -0.05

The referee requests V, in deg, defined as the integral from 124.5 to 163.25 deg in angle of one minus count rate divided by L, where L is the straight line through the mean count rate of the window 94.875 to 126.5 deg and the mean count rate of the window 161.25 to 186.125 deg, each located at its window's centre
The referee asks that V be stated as -2.05 deg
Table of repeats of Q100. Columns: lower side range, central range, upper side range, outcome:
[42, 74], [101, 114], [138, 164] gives -0.005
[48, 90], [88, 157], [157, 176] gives -0.009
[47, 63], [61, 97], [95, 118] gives 0.034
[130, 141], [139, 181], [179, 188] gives -0.249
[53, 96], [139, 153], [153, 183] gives -0.115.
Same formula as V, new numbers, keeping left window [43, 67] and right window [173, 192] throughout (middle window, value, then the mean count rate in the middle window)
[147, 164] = -4.4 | 1.15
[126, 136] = -0.2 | 1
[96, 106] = -1.1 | 1.18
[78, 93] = -0.6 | 1.15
